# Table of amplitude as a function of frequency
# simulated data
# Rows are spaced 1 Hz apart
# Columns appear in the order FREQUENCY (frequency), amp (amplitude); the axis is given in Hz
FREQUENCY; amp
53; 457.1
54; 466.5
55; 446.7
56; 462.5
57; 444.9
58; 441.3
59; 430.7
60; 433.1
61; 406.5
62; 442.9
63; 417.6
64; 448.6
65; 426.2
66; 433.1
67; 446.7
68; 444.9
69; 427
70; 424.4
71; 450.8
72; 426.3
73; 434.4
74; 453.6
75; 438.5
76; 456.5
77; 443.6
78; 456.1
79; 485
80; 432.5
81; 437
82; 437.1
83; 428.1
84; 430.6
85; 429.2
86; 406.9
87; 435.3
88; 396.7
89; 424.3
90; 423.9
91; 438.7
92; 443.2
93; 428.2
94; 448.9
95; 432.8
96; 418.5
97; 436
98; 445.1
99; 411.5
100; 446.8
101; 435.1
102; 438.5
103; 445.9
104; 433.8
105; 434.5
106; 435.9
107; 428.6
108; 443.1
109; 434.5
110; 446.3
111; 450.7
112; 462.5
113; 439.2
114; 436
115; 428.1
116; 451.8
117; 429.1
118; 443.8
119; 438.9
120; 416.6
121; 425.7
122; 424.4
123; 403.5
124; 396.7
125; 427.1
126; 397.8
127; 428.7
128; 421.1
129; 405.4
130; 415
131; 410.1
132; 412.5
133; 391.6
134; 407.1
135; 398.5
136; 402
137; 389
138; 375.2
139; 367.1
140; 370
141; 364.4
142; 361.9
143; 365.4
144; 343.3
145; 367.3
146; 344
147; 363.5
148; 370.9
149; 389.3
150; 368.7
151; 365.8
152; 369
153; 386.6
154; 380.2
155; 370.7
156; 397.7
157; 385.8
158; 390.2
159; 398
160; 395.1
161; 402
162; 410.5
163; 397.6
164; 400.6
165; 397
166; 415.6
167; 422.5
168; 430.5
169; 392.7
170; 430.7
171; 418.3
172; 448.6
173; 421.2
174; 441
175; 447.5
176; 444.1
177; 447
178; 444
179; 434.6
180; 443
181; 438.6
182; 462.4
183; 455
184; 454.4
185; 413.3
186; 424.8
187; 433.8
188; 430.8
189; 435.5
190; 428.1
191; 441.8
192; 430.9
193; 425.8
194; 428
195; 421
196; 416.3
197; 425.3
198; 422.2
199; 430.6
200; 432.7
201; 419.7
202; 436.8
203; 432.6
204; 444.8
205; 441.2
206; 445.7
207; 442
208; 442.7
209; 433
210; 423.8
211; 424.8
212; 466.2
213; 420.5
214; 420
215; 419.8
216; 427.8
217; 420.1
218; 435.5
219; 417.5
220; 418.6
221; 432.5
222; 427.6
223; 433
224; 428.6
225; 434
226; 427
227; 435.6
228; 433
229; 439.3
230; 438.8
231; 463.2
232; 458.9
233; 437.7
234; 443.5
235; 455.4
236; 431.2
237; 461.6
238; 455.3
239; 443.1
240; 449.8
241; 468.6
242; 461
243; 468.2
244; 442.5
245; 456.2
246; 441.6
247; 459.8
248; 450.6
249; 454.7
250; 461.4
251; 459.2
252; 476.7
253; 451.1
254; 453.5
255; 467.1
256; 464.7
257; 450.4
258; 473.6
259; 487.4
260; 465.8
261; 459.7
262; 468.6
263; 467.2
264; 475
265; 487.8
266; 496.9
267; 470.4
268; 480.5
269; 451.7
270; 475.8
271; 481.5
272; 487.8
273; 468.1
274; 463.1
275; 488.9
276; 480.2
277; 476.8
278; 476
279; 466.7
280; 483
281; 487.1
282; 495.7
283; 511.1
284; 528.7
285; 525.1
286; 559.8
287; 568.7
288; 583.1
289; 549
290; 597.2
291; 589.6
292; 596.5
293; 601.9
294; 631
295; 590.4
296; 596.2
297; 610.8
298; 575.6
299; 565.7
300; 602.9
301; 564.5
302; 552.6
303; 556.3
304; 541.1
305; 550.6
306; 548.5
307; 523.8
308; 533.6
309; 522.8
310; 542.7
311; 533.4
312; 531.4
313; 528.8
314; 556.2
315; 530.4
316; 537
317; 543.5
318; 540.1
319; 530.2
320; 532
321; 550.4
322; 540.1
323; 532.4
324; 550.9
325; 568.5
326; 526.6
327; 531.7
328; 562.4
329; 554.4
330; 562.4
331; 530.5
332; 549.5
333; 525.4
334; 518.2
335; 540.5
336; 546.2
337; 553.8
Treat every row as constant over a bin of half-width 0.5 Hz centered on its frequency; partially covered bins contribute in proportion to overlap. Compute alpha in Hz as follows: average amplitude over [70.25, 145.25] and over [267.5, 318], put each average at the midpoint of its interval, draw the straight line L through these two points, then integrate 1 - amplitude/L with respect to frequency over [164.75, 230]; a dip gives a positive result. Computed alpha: 6.2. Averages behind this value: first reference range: 423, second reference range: 535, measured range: 432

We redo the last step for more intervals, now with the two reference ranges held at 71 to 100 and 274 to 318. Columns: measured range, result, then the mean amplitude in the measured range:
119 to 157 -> 6.0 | 390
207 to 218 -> 1.5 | 431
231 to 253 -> 2.6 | 454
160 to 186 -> 2.9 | 428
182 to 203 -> 2.5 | 431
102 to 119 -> 0.3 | 440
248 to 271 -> 2.5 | 468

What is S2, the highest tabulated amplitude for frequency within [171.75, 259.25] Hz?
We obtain 487.4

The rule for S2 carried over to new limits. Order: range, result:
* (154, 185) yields 462.4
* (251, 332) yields 631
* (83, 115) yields 462.5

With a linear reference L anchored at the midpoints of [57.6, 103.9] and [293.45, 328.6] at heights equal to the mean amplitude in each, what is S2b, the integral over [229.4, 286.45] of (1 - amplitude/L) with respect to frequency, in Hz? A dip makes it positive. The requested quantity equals 6.1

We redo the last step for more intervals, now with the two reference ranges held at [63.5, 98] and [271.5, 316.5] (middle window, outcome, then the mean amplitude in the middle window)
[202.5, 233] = 4.2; 434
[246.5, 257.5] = 1.3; 459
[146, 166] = 3.7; 386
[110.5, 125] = 0.7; 432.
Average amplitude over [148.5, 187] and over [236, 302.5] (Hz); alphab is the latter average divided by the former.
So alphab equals 1.2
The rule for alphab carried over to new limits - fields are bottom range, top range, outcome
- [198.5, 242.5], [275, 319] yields 1.25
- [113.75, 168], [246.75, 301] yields 1.28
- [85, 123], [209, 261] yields 1.03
